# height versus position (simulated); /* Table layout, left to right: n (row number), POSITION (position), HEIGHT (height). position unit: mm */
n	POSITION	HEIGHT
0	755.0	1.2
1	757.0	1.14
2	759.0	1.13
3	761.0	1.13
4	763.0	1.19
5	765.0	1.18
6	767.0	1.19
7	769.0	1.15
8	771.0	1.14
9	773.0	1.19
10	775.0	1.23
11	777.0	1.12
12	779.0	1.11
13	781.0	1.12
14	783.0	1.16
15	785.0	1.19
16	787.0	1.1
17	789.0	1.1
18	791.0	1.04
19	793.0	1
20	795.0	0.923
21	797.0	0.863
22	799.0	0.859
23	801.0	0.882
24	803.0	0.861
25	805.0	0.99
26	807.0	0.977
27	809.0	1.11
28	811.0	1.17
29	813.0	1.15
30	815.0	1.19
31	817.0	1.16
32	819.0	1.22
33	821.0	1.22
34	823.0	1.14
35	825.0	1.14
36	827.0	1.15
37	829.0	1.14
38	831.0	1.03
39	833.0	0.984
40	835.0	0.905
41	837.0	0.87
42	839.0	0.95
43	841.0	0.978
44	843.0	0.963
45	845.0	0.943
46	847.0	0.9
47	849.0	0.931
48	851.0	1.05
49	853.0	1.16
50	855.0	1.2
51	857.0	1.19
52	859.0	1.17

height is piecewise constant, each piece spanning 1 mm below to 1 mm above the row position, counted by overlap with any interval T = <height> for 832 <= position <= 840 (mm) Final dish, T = 0.927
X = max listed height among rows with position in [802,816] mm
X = 1.19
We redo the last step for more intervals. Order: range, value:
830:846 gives 1.03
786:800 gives 1.1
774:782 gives 1.23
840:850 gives 0.978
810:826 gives 1.22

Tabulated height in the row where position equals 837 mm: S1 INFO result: 0.87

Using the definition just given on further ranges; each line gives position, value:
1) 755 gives 1.2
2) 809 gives 1.11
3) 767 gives 1.19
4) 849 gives 0.931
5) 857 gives 1.19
